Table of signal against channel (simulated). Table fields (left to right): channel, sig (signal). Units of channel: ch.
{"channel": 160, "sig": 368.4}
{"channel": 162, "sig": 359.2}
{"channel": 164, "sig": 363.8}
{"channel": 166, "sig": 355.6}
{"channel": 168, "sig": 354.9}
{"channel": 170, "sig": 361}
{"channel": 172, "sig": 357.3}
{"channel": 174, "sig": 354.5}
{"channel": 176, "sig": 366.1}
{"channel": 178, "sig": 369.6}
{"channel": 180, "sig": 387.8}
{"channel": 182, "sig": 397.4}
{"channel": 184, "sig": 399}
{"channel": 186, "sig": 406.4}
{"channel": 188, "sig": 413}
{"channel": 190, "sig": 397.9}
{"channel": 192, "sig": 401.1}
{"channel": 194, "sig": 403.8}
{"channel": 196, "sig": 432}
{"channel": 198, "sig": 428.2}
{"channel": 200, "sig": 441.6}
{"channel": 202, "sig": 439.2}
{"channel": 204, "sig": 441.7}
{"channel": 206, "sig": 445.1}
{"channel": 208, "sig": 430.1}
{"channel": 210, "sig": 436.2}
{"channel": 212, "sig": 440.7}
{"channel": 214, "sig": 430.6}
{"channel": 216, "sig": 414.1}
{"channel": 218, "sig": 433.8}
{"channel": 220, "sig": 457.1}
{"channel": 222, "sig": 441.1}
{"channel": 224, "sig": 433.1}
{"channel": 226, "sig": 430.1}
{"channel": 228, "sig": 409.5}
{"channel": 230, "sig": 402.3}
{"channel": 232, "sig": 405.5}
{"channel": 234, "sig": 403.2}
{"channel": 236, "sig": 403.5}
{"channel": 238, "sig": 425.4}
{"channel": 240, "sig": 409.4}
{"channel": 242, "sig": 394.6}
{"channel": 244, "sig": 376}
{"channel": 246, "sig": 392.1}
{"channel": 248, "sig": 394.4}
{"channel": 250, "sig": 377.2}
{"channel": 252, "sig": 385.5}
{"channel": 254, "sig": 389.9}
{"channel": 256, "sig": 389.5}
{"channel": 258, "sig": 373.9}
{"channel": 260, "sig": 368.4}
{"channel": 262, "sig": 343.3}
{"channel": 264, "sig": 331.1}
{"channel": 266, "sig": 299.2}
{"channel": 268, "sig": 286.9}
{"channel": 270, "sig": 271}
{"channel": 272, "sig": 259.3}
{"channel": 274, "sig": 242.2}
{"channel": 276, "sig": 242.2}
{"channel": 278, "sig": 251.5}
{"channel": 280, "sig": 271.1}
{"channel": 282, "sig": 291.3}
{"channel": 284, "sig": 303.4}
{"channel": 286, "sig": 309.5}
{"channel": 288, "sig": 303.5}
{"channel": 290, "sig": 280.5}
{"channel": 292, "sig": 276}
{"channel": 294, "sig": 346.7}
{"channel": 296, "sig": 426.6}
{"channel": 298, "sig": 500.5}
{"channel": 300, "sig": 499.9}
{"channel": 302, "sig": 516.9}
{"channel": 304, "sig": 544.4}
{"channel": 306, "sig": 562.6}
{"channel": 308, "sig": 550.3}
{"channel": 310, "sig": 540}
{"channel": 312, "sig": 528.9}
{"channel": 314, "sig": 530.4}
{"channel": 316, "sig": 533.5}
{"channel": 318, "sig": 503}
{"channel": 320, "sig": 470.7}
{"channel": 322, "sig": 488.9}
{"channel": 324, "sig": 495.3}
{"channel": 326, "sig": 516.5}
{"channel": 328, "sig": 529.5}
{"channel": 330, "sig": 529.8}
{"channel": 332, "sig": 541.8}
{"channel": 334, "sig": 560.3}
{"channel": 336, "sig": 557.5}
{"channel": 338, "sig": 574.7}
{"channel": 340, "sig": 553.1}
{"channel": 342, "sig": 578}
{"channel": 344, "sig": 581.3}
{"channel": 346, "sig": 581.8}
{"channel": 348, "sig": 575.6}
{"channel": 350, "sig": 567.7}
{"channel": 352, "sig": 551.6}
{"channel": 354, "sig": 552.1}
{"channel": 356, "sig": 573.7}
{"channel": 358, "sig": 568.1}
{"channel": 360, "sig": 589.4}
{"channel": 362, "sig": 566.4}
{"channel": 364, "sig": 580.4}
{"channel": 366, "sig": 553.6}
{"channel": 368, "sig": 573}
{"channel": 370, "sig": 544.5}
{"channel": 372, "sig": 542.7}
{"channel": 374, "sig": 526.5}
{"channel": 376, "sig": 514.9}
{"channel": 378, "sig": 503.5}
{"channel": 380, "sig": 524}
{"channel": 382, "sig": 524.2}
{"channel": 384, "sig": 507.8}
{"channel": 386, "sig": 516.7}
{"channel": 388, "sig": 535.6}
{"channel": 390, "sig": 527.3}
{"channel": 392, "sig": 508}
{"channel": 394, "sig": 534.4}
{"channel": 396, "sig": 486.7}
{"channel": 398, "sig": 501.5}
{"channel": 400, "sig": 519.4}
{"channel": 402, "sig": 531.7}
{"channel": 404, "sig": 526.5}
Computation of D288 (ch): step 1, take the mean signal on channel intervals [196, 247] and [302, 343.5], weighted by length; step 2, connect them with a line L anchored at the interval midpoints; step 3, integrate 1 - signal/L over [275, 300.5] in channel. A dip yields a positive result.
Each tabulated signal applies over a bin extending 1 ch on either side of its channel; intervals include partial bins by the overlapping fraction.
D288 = 8.7 ch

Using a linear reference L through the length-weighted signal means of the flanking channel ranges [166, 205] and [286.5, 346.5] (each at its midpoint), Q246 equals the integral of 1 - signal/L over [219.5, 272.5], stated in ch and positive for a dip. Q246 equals 7.38 ch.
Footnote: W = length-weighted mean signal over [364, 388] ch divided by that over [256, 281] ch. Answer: 1.78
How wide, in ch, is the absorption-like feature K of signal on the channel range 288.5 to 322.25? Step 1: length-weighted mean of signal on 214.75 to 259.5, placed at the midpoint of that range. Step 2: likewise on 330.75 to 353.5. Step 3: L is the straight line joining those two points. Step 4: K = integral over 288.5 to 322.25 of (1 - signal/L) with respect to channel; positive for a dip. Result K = 2.5 ch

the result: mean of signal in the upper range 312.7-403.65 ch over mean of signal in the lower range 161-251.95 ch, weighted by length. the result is 1.3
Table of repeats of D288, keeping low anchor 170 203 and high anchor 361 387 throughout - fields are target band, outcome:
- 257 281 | 8.6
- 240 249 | 1.0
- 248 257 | 1.2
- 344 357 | -1.2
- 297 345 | -3.4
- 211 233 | -0.1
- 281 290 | 3.3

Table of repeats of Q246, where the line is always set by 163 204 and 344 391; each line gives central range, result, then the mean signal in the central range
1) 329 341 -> -0.73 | 553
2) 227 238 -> 0.70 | 407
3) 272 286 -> 6.04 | 269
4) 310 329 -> -0.17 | 512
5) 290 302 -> 1.98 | 408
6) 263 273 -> 3.76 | 289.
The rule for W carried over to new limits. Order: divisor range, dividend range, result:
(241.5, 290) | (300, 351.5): 1.66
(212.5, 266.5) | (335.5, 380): 1.40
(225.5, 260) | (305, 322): 1.32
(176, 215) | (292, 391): 1.28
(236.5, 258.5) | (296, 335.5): 1.33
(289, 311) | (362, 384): 1.17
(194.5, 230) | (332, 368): 1.31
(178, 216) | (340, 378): 1.34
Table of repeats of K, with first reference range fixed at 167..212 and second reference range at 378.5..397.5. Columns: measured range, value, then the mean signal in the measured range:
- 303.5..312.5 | -1.42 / 546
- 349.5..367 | -2.33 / 567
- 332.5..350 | -2.80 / 569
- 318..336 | -1.32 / 518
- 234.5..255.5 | 1.96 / 395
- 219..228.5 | -0.27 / 435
